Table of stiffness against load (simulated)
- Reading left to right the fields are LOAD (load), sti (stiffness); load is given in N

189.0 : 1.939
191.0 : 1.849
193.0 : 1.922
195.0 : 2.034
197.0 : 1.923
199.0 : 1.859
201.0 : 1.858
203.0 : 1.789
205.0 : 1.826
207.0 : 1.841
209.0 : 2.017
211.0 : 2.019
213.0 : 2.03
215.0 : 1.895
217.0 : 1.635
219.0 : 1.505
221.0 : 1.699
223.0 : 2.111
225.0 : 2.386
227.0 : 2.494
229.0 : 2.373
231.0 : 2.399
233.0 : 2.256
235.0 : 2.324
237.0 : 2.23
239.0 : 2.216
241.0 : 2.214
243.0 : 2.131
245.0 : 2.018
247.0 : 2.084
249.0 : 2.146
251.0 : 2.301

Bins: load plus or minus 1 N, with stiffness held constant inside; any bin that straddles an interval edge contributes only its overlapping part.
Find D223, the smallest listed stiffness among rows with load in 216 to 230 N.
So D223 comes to 1.505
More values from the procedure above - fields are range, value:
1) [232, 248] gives 2.018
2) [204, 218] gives 1.635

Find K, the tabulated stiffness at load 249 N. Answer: 2.146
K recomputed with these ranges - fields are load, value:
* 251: 2.301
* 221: 1.699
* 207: 1.841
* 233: 2.256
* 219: 1.505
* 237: 2.23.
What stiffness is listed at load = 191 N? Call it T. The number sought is 1.849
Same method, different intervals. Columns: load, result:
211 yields 2.019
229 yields 2.373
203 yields 1.789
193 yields 1.922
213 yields 2.03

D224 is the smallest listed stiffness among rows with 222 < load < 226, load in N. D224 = 2.111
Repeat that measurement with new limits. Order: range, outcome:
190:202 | 1.849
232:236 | 2.256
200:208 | 1.789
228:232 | 2.373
